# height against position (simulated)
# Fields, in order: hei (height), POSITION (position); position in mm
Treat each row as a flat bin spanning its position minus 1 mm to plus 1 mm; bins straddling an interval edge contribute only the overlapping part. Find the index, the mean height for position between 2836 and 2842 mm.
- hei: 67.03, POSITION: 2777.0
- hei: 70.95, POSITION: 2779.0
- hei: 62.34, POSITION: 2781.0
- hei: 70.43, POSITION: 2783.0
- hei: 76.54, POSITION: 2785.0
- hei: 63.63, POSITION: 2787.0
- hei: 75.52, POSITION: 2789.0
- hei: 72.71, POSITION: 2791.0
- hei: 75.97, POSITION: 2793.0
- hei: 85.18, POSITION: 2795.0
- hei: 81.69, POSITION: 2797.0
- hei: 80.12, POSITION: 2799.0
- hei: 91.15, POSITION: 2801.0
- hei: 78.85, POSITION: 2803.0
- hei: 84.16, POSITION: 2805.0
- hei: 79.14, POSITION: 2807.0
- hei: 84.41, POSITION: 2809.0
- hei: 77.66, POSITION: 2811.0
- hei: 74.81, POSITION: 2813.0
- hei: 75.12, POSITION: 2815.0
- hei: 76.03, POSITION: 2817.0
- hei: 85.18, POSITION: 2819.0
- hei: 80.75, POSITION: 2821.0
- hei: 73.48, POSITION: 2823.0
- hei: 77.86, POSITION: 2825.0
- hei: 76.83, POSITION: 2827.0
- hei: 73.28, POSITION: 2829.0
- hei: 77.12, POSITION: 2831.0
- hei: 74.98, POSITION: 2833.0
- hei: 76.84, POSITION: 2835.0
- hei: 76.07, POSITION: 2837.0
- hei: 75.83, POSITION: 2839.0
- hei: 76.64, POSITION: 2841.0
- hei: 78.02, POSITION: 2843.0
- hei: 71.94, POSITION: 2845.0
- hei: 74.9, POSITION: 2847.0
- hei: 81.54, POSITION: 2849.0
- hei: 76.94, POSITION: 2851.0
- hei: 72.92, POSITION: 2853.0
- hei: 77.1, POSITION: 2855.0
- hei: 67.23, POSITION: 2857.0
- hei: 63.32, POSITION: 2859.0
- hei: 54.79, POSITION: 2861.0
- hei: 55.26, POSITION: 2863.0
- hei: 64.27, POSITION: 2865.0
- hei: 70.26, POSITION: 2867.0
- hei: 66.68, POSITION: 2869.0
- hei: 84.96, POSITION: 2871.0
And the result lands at 76.2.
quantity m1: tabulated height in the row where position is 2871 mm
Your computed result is 84.96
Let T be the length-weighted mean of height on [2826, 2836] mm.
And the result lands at 75.8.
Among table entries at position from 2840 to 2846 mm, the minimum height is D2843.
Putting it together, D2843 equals 71.94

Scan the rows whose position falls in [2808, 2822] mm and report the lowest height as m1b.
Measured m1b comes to 74.81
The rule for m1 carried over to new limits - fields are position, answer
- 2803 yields 78.85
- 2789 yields 75.52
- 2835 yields 76.84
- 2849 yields 81.54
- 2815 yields 75.12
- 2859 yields 63.32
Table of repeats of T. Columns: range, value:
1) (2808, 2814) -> 79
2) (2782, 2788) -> 70.2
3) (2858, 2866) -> 59.4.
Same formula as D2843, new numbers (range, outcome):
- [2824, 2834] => 73.28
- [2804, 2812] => 77.66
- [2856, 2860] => 63.32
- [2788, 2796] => 72.71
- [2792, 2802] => 75.97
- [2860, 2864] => 54.79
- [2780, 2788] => 62.34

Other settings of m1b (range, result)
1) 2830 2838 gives 74.98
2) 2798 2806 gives 78.85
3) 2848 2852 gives 76.94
